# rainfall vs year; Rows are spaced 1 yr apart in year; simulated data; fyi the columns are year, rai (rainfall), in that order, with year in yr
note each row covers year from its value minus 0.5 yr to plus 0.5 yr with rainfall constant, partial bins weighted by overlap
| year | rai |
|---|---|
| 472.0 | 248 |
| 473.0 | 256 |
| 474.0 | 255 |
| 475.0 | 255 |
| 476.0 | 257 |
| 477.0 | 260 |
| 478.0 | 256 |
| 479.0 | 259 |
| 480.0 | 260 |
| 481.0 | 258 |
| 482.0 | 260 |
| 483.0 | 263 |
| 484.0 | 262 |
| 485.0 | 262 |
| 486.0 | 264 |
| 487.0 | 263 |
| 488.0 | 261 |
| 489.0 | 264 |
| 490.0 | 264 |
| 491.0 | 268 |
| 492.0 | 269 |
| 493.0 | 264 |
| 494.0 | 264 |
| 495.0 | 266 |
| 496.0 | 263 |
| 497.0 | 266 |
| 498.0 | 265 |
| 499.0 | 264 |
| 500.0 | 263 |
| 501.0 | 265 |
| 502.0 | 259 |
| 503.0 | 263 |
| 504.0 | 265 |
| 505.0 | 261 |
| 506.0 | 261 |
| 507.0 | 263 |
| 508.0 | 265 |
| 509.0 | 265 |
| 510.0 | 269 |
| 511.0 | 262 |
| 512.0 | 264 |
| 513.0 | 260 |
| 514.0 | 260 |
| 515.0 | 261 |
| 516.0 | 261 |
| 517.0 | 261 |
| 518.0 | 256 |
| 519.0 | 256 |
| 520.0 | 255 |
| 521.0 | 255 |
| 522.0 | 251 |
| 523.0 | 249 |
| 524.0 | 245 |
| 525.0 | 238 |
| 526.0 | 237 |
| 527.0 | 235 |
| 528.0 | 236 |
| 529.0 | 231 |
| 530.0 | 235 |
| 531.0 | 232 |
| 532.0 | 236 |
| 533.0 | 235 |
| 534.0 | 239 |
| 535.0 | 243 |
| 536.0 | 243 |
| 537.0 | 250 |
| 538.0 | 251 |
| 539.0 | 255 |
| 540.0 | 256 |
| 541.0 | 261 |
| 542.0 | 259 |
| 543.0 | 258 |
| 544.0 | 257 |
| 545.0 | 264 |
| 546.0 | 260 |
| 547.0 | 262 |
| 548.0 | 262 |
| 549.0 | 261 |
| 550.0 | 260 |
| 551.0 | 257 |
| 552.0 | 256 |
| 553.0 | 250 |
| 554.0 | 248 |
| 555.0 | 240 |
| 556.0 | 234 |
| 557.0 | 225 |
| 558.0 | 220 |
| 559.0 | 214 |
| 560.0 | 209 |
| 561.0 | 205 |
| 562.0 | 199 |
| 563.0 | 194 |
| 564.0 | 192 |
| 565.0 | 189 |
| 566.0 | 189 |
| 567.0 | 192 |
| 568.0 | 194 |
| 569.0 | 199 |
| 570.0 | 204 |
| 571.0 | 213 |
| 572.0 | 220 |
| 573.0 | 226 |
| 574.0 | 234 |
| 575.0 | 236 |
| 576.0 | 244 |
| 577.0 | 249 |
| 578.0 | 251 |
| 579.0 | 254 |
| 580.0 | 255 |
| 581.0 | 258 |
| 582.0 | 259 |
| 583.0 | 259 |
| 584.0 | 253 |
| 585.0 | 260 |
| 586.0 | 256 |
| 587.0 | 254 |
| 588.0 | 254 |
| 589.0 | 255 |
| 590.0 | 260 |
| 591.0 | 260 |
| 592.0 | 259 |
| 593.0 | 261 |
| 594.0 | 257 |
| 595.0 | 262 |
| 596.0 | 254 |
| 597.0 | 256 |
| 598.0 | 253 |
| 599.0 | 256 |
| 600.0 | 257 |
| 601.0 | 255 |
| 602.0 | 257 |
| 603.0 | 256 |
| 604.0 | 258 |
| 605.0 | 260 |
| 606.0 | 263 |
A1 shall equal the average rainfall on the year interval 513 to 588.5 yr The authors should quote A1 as 240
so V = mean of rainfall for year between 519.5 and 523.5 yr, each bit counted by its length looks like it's 252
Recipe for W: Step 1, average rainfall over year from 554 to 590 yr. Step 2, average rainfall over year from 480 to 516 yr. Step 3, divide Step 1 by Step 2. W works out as 0.87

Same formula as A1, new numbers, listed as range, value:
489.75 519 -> 263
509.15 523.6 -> 259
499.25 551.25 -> 254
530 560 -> 247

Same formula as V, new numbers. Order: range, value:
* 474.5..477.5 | 257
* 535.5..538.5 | 248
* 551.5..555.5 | 248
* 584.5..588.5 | 256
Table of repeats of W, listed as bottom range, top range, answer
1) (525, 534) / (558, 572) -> 0.85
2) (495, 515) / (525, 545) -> 0.93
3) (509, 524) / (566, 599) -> 0.94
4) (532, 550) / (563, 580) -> 0.86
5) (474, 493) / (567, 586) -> 0.90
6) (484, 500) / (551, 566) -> 0.83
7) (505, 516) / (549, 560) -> 0.91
